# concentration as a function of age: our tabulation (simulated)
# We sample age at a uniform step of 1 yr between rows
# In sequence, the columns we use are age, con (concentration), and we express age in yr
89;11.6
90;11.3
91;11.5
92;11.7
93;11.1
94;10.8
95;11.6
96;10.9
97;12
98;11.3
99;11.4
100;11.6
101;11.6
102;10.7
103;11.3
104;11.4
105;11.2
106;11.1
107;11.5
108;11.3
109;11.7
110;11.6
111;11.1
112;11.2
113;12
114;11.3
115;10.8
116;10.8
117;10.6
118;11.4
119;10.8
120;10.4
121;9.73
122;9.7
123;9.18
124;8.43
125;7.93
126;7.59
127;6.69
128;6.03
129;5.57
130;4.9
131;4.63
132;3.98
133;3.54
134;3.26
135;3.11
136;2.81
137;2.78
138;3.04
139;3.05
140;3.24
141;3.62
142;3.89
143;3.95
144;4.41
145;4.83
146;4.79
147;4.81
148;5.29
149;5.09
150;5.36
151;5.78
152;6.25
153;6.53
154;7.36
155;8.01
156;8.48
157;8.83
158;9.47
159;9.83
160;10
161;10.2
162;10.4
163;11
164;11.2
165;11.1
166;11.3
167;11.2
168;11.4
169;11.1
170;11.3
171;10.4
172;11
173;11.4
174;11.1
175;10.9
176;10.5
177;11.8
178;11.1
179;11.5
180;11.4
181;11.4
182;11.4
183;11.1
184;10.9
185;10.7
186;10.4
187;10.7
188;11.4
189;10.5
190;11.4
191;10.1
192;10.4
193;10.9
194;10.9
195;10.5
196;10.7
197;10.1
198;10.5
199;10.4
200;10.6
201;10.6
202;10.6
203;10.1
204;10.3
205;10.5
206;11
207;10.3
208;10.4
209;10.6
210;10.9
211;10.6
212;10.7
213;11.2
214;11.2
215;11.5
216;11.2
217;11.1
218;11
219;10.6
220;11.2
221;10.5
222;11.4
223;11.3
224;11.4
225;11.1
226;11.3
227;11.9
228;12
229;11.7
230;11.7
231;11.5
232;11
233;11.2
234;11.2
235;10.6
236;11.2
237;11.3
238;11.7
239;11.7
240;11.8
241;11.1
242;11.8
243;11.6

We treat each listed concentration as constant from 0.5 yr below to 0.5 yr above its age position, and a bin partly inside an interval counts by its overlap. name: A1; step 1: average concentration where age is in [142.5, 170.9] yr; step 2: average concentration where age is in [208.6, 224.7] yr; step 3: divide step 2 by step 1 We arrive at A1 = 1.34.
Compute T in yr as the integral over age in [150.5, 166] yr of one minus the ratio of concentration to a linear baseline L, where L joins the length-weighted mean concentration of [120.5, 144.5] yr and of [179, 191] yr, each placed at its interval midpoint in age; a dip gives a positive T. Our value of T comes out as -1.75 yr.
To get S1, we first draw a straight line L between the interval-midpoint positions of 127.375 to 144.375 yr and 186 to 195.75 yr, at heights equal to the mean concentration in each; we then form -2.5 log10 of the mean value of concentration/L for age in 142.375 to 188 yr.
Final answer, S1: -0.21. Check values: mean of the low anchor 3.89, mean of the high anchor 10.7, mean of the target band 9.27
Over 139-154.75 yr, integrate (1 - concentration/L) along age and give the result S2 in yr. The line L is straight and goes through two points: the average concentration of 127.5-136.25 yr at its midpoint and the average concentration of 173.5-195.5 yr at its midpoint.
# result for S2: 3.1 yr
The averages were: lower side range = 4.24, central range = 5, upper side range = 11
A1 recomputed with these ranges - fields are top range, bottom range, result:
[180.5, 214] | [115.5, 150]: 1.79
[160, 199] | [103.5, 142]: 1.38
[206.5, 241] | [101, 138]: 1.29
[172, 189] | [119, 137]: 1.75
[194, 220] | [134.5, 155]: 2.33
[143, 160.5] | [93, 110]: 0.59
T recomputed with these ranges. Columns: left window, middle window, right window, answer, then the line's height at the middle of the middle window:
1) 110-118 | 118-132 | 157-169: 4.1 yr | 11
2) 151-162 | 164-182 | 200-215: -3.9 yr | 9.17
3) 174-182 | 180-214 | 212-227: 1.5 yr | 11.2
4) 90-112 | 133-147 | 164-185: 9.5 yr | 11.2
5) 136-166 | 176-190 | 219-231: -3.9 yr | 8.7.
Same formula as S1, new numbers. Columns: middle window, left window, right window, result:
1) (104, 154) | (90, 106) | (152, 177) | 0.44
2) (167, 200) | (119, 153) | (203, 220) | -0.24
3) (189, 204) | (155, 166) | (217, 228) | 0.02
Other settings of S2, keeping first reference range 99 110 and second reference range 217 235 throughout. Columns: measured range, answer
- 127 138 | 6.99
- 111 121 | 0.33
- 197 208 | 0.80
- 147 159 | 4.60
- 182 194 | 0.52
